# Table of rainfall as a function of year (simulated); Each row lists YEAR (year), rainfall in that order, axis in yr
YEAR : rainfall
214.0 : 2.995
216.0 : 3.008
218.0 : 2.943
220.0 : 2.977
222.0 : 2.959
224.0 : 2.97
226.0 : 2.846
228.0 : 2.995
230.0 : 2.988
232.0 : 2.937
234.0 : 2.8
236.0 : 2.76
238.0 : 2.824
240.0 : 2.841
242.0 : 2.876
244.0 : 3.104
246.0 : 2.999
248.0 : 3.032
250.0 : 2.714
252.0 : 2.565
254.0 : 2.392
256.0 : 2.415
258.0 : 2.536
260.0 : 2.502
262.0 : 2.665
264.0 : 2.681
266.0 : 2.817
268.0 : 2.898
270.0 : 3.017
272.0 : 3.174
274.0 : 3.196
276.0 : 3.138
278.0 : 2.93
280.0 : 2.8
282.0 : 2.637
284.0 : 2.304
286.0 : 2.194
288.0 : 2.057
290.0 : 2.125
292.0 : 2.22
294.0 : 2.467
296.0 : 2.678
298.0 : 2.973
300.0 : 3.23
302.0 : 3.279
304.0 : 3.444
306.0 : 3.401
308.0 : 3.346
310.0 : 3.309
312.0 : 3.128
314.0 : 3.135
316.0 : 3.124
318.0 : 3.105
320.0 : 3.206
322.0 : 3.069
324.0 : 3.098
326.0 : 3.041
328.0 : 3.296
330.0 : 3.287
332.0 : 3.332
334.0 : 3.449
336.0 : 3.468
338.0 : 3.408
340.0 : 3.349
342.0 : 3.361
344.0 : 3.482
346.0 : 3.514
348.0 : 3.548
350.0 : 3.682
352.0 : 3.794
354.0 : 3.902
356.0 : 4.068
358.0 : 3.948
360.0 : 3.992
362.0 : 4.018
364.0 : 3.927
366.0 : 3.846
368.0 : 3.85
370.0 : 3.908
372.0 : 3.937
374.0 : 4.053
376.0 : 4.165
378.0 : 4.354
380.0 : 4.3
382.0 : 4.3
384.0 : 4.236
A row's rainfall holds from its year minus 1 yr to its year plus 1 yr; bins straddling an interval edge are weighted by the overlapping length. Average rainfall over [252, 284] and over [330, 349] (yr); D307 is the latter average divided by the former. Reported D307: 1.2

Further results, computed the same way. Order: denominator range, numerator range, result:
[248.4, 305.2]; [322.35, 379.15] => 1.35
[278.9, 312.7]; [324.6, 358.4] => 1.26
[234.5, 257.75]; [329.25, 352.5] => 1.25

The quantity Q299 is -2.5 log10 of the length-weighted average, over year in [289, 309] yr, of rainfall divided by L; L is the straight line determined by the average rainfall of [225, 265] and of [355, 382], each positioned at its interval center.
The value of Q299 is 0.15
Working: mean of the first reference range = 2.77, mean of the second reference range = 4.04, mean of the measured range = 2.92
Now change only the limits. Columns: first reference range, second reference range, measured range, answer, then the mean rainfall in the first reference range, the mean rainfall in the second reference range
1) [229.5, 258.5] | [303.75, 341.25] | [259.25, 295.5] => 0.12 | 2.79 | 3.26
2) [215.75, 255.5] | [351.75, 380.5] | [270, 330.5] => 0.17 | 2.87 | 4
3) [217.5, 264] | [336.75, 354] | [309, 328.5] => 0.07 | 2.81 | 3.54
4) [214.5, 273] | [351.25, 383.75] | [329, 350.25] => 0.10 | 2.84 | 4.03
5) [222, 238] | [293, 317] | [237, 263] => 0.09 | 2.9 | 3.13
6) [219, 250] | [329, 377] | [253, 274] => 0.14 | 2.92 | 3.72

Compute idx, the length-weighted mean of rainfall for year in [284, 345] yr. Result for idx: 3.06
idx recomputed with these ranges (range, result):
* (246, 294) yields 2.66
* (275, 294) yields 2.49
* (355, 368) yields 3.96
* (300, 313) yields 3.31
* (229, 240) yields 2.86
